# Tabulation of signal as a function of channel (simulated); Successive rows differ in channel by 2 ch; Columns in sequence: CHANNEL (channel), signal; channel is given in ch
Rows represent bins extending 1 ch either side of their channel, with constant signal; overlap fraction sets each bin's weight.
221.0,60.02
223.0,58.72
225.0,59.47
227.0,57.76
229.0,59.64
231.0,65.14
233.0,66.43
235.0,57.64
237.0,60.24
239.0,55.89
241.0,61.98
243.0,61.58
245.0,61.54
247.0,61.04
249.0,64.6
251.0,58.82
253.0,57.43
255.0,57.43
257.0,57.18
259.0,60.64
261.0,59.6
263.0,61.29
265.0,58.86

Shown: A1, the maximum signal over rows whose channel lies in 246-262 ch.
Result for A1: 64.6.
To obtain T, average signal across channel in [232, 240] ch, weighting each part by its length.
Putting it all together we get 60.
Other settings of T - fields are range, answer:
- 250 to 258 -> 57.7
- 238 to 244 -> 59.8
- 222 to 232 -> 60.1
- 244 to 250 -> 62.4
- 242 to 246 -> 61.6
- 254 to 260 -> 58.4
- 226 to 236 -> 61.3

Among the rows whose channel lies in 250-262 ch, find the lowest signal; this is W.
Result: 57.18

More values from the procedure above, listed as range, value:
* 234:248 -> 55.89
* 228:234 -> 59.64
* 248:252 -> 58.82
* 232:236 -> 57.64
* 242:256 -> 57.43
